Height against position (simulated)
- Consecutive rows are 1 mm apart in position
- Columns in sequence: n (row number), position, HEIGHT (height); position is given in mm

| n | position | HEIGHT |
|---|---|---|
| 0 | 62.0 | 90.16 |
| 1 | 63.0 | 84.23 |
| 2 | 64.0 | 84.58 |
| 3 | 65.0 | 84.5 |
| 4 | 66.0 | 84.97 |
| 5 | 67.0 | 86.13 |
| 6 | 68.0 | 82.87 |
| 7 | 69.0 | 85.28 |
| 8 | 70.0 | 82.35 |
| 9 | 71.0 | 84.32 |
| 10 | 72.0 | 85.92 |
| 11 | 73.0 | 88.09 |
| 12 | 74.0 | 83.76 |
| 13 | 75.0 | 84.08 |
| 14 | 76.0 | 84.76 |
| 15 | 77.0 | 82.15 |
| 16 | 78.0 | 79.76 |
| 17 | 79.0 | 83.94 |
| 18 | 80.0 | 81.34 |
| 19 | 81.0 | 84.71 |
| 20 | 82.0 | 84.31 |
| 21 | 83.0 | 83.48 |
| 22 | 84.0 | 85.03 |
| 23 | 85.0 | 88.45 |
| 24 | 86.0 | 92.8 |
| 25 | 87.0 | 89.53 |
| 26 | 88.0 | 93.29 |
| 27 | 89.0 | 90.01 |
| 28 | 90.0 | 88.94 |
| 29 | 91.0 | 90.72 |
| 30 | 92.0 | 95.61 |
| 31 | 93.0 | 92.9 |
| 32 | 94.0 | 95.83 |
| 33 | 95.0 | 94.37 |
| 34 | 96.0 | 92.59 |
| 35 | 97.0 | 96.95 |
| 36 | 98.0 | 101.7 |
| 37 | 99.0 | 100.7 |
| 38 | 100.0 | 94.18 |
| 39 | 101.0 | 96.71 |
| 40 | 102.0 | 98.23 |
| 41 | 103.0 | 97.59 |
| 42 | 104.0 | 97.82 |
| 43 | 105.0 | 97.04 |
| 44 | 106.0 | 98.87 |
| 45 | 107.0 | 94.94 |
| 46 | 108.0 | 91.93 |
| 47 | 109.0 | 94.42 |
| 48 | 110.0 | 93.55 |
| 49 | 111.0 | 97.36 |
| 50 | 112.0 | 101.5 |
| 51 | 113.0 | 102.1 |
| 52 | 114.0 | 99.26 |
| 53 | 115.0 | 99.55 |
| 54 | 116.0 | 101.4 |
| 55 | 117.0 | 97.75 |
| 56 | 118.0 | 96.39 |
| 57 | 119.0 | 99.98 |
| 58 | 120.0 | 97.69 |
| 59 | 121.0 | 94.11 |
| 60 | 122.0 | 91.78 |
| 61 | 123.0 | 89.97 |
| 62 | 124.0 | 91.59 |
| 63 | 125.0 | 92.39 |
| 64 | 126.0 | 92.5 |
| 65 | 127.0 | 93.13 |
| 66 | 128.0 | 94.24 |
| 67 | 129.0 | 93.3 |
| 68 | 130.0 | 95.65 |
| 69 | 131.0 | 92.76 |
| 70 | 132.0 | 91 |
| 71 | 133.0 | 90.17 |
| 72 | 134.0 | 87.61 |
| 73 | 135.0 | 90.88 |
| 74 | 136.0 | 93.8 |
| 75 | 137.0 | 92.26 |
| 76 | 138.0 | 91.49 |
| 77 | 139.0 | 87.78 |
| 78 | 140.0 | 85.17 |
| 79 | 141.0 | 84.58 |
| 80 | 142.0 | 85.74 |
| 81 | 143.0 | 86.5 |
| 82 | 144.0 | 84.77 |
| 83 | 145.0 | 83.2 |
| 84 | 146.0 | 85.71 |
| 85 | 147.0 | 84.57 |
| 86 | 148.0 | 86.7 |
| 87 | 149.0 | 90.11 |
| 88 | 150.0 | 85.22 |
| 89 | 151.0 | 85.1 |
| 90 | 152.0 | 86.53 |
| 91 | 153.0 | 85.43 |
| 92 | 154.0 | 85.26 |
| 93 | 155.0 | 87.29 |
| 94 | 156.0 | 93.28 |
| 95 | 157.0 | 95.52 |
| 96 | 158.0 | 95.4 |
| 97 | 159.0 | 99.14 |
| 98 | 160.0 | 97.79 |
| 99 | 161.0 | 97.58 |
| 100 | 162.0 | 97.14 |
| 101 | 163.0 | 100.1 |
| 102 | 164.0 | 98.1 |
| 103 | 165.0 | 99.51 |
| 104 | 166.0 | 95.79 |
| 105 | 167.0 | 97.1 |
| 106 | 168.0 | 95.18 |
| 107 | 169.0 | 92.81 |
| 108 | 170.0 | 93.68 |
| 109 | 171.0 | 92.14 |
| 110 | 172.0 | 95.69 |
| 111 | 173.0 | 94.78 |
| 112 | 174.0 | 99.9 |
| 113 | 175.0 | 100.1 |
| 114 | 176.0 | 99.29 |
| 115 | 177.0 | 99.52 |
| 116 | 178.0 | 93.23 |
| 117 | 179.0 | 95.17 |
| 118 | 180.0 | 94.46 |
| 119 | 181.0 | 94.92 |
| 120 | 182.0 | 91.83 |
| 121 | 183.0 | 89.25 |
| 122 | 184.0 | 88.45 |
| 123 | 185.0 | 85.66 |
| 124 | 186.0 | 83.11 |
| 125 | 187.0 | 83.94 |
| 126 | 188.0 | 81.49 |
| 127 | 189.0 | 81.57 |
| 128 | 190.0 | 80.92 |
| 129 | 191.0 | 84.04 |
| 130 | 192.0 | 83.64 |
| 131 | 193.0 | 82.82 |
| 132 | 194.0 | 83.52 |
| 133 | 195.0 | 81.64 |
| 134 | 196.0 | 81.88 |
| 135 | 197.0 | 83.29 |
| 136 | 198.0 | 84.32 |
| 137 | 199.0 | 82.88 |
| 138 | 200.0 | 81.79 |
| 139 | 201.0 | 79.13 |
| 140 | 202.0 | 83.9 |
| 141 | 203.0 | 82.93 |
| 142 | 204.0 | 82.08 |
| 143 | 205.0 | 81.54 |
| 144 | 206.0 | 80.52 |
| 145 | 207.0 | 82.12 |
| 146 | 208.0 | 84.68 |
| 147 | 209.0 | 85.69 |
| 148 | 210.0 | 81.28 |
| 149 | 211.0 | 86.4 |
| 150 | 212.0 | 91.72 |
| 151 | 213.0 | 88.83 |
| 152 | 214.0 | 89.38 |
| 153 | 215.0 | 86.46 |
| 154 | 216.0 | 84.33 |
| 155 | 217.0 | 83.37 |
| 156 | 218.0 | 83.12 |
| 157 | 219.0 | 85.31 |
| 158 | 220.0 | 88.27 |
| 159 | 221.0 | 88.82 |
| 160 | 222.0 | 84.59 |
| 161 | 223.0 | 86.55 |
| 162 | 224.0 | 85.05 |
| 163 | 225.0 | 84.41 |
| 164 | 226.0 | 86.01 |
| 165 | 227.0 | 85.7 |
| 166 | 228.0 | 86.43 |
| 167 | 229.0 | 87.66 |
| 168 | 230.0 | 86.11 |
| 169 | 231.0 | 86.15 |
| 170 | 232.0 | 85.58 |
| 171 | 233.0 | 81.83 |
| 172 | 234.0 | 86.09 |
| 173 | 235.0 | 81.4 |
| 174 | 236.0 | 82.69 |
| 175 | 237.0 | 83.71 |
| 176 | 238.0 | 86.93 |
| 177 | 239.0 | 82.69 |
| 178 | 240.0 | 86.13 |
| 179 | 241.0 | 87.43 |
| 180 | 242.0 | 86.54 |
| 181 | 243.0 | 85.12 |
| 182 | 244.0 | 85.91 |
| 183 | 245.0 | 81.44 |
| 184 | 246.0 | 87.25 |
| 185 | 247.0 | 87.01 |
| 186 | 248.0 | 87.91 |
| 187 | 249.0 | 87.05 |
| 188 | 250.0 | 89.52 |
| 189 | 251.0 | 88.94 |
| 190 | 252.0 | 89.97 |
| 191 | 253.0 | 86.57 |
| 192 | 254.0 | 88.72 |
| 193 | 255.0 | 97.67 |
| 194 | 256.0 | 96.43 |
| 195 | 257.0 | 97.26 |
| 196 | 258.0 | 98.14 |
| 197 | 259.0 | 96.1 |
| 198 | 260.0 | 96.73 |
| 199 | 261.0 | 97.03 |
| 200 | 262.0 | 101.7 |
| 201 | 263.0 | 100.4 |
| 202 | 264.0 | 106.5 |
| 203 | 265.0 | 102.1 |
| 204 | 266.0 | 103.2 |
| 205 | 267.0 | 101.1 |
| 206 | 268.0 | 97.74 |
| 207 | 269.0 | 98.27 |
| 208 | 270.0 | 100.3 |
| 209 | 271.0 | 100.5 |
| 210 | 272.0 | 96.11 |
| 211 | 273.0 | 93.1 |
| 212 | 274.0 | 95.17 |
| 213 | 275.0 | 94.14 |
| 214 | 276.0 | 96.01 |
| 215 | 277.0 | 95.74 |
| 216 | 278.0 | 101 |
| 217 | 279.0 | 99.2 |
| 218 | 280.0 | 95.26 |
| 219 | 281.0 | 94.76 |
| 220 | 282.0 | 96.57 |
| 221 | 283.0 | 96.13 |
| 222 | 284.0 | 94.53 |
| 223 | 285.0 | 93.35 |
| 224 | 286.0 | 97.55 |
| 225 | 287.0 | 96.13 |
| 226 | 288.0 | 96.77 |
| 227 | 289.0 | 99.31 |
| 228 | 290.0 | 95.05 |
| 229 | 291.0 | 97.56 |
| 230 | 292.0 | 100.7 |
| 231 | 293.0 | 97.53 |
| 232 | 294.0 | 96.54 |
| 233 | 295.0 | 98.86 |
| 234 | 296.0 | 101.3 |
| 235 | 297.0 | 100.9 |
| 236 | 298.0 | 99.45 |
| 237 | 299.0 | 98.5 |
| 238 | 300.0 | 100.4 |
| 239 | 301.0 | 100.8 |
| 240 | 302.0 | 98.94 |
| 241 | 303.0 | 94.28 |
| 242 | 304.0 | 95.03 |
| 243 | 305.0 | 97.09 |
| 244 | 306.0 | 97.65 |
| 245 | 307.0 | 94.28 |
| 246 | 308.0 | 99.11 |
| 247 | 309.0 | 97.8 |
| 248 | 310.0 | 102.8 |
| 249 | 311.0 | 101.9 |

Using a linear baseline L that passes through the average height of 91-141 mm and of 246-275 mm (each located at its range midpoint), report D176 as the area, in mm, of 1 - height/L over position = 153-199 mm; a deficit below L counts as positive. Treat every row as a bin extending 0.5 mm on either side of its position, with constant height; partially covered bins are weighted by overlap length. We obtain 1.9 mm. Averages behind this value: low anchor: 94.8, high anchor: 95.6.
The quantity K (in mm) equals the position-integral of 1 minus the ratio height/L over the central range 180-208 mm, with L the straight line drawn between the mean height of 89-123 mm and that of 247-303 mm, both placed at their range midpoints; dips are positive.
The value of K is 3.63 mm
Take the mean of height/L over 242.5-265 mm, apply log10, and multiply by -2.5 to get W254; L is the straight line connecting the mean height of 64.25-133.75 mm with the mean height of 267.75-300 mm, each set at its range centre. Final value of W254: 0.044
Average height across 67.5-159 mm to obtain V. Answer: 91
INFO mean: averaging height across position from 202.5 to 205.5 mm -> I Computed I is 82.2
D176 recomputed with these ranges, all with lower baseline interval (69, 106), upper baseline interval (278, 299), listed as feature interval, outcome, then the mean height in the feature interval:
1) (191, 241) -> 5.43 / 84.5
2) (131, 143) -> 0.36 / 89.2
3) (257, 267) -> -0.37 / 100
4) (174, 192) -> 0.71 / 89.9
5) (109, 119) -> -0.82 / 98.6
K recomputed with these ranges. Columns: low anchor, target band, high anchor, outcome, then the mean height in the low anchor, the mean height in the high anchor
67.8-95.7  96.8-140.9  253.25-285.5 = -2.82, 87.2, 97.4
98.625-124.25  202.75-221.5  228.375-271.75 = 1.56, 96.8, 91.4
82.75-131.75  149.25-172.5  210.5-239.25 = -0.73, 94.8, 85.7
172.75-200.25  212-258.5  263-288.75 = 3.14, 88.1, 97.7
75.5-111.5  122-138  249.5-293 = 0.14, 91.8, 96.7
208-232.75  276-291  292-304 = -0.02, 86.1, 98.8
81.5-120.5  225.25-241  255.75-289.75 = 1.95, 95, 97.8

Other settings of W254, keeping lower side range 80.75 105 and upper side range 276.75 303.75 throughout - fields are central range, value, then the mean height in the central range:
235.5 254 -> 0.12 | 86.3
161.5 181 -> -0.02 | 96.5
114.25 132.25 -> -0.01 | 94.8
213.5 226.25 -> 0.12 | 85.8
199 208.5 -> 0.16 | 82.1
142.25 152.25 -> 0.10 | 85.8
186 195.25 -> 0.15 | 82.7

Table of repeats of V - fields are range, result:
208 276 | 90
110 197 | 91.6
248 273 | 96.3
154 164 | 95.5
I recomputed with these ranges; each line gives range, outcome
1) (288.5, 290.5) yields 97.2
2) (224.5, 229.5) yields 86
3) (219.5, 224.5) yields 86.7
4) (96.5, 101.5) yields 98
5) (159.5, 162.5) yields 97.5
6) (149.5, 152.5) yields 85.6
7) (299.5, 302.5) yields 100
